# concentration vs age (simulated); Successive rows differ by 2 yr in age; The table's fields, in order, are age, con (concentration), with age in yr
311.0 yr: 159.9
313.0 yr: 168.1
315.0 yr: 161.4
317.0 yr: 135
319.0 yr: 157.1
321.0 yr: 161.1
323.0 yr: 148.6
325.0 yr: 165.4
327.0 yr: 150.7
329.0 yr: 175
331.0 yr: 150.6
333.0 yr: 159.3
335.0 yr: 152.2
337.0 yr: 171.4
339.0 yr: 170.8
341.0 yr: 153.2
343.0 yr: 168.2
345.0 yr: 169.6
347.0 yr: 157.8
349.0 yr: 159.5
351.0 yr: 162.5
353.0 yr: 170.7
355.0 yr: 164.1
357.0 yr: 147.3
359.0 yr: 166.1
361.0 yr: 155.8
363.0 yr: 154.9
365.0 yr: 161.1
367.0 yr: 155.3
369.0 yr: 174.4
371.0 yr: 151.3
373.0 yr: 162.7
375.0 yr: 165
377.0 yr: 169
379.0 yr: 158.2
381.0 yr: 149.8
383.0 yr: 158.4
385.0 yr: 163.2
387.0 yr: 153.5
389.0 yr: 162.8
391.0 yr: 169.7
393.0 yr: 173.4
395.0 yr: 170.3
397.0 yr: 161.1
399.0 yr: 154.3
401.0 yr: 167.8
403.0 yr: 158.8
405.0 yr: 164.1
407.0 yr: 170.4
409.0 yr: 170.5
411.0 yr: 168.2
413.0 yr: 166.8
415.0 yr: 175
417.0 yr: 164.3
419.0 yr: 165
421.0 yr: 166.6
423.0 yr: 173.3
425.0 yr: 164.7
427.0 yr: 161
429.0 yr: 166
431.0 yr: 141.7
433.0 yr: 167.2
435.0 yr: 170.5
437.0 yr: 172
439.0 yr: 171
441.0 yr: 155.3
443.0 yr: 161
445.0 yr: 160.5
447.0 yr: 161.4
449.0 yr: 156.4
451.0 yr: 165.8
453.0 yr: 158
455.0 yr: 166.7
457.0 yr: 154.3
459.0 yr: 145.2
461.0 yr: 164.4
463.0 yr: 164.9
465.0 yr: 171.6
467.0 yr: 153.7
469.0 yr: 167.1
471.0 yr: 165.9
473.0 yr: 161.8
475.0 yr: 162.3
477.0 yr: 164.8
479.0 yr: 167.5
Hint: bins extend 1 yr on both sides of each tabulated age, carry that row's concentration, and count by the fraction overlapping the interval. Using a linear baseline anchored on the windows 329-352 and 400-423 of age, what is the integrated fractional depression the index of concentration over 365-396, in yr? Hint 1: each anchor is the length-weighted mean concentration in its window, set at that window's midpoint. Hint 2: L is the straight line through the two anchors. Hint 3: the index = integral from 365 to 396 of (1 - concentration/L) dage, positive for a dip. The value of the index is 0.5 yr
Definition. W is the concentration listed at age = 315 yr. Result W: 161.4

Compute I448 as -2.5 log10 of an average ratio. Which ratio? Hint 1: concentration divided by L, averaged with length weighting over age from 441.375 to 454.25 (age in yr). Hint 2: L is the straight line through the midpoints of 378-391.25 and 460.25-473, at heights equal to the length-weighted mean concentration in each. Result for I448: 0.018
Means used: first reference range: 159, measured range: 160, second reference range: 164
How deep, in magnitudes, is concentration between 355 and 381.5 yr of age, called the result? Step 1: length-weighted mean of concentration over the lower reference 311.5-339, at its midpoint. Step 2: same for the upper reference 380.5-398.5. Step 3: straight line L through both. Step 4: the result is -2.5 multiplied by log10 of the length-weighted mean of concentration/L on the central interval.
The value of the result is 0.01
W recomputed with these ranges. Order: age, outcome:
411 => 168.2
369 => 174.4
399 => 154.3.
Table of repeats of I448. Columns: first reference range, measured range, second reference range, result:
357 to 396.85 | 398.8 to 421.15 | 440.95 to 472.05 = -0.034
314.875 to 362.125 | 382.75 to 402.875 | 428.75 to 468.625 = -0.020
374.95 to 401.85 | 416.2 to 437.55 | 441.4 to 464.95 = -0.023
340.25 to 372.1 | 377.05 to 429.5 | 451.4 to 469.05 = -0.026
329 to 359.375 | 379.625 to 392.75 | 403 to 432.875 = 0.024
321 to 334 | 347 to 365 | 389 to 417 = 0.010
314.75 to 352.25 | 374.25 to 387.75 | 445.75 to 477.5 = 0.004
